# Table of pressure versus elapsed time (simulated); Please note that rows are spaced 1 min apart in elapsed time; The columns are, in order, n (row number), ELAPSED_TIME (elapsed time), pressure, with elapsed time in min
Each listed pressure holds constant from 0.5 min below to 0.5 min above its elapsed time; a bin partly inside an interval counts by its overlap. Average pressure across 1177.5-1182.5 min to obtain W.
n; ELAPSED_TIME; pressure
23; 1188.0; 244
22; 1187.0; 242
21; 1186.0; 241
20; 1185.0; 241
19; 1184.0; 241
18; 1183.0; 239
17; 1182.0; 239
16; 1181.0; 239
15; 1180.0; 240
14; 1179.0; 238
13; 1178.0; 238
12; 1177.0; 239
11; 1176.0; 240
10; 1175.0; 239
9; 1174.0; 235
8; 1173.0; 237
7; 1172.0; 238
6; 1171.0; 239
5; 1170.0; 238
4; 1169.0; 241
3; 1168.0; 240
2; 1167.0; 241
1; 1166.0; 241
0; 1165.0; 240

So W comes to 239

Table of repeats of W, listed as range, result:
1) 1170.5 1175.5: 238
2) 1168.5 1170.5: 240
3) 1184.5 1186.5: 241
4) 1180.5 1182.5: 239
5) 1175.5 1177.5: 240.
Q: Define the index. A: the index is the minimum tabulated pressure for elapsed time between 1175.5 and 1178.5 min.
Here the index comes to 238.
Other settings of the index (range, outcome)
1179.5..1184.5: 239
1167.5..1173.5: 237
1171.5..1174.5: 235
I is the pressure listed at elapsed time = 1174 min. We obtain 235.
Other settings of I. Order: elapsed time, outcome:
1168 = 240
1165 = 240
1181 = 239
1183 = 239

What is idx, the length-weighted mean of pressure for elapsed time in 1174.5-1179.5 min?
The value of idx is 239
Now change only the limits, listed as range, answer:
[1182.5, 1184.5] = 240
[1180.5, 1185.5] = 240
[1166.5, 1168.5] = 240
